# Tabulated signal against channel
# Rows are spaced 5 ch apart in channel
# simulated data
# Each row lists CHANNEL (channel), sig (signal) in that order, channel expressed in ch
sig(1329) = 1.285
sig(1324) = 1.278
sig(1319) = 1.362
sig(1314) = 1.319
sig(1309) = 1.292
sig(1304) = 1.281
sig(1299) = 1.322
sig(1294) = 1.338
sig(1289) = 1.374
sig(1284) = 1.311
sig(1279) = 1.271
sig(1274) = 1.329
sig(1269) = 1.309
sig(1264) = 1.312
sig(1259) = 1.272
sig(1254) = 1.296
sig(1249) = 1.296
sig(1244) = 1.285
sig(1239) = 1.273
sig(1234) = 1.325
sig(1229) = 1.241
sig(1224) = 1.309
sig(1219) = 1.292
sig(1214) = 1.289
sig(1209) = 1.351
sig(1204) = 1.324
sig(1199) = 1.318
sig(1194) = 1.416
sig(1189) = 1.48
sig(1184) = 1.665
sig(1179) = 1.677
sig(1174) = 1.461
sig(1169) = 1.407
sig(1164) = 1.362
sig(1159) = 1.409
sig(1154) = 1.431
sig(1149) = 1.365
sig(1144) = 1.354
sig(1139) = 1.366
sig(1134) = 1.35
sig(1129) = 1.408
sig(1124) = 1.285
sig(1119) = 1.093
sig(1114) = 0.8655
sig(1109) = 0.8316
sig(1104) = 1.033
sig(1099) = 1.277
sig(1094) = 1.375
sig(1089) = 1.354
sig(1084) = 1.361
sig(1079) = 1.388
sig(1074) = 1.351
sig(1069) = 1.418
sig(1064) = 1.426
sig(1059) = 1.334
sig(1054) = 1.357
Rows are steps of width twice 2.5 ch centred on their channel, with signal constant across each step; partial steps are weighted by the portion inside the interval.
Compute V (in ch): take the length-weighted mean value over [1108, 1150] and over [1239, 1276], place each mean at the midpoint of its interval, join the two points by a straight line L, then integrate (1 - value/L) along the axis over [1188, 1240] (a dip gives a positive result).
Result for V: -2.2 ch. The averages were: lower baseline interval 1.22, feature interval 1.33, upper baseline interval 1.3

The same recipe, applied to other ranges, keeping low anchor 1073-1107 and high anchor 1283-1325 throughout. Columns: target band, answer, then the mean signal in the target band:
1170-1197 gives -4.56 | 1.53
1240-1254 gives 0.27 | 1.29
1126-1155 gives -1.61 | 1.37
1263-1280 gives 0.13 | 1.31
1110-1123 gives 3.02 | 0.997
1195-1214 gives -0.32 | 1.33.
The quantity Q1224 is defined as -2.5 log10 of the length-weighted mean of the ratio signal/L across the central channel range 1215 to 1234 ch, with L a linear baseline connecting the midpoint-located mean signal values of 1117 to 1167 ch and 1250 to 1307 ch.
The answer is 0.03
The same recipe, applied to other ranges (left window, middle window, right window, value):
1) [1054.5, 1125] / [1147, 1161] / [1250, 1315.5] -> -0.11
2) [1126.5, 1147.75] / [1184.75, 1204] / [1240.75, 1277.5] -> -0.06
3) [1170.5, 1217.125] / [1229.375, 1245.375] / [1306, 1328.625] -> 0.09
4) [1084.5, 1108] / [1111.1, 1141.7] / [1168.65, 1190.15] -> 0.11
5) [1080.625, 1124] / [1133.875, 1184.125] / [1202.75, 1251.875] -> -0.17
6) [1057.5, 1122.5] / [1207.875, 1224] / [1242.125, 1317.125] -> -0.02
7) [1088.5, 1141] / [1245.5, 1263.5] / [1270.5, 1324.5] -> 0.00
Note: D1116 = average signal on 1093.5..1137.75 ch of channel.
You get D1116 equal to 1.16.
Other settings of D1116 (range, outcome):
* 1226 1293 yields 1.3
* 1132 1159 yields 1.38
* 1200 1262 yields 1.3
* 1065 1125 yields 1.22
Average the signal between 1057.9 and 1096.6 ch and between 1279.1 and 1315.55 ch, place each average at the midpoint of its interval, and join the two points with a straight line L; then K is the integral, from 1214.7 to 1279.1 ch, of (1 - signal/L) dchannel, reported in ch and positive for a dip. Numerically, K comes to 1.77 ch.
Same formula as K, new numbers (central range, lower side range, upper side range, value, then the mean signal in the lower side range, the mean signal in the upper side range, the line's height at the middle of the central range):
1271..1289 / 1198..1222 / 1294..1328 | 0.0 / 1.31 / 1.31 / 1.31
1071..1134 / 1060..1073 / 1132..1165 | 7.6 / 1.4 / 1.38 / 1.39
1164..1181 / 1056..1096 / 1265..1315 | -1.8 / 1.38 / 1.31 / 1.35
